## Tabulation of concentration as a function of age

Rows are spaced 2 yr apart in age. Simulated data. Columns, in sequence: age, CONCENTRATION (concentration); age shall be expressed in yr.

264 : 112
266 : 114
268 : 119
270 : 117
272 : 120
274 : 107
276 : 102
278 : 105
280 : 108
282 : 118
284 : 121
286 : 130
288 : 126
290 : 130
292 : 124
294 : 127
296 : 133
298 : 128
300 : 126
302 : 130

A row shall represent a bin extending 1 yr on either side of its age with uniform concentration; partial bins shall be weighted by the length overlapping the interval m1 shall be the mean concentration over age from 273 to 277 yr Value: 104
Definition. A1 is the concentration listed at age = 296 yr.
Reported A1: 133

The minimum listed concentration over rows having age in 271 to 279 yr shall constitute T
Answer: 102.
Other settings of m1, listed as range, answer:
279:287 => 119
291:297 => 128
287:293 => 127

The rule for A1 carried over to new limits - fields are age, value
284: 121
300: 126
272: 120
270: 117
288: 126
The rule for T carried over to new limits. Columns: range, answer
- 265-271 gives 114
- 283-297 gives 121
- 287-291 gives 126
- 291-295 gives 124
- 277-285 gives 105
